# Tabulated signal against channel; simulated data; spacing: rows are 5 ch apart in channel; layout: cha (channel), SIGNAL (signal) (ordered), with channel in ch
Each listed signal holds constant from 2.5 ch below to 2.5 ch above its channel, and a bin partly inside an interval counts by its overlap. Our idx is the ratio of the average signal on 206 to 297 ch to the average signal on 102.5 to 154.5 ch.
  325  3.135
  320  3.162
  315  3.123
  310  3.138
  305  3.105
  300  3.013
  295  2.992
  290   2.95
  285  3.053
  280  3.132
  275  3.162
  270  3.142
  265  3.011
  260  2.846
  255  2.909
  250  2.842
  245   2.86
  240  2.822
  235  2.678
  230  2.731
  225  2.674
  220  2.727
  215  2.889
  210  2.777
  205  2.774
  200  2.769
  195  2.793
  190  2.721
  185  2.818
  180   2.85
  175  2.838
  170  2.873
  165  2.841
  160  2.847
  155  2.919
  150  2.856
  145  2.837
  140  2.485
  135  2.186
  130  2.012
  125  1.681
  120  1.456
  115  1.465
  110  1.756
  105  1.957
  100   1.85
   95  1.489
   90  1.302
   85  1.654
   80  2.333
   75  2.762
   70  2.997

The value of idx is 1.4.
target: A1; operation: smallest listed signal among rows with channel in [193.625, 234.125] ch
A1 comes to 2.674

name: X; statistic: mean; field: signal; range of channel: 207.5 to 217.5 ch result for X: 2.83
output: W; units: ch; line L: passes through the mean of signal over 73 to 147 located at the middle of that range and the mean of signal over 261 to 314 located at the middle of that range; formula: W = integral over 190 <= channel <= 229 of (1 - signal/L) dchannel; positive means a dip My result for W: -3.0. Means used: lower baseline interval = 1.94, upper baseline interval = 3.06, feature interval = 2.77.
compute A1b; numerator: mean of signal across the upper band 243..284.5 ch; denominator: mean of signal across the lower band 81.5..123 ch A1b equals 1.83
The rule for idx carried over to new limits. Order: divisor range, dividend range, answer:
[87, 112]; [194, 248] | 1.66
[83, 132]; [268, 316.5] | 1.86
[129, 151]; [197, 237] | 1.11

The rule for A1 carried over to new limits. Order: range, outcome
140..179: 2.485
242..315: 2.842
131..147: 2.186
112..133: 1.456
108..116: 1.465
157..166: 2.841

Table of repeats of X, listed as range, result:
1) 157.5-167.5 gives 2.84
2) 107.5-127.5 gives 1.59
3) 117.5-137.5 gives 1.83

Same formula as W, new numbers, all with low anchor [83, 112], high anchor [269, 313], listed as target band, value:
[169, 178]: -2.6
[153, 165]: -4.3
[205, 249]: -2.8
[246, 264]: -0.4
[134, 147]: -3.6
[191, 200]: -1.5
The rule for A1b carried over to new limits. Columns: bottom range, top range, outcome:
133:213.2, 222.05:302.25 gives 1.06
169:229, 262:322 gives 1.10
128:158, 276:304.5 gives 1.19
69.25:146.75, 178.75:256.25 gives 1.40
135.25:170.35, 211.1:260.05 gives 1.01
